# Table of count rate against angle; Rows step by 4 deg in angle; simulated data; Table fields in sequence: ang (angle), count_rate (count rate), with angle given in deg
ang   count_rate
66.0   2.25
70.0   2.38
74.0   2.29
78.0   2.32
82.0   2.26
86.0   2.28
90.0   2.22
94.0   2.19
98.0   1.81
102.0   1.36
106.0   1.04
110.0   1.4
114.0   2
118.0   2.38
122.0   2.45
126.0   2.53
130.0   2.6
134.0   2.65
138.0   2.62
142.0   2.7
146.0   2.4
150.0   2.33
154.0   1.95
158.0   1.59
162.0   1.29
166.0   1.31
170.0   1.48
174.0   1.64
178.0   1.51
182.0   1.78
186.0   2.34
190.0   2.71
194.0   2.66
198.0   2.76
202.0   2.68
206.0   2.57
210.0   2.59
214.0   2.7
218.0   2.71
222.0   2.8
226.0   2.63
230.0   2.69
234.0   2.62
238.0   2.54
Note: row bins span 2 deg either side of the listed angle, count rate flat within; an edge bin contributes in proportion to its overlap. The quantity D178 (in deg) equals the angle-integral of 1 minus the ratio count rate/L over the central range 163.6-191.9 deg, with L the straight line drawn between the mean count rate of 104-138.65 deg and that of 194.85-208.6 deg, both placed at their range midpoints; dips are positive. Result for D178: 8.00 deg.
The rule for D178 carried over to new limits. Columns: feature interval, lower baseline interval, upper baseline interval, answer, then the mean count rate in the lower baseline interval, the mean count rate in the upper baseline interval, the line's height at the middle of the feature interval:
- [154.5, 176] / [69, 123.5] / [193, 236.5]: 8.08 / 2.02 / 2.67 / 2.4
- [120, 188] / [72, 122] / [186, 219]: 7.25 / 1.98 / 2.65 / 2.34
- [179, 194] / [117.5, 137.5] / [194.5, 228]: 2.06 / 2.54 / 2.68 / 2.64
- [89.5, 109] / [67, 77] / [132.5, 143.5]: 6.23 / 2.33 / 2.65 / 2.46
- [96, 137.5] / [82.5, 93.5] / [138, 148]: 6.53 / 2.24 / 2.56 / 2.41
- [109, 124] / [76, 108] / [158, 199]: -1.35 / 1.93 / 1.91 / 1.93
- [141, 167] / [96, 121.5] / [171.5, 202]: 0.77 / 1.71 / 2.22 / 2.01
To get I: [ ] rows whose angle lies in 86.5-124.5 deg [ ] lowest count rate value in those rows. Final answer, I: 1.04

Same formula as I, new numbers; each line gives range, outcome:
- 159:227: 1.29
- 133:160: 1.59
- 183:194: 2.34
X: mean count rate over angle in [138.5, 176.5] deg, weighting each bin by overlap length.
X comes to 1.88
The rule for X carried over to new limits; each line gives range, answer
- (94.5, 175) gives 1.98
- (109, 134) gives 2.29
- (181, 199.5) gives 2.48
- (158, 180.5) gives 1.47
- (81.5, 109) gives 1.84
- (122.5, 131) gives 2.54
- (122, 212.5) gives 2.22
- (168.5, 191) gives 1.88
